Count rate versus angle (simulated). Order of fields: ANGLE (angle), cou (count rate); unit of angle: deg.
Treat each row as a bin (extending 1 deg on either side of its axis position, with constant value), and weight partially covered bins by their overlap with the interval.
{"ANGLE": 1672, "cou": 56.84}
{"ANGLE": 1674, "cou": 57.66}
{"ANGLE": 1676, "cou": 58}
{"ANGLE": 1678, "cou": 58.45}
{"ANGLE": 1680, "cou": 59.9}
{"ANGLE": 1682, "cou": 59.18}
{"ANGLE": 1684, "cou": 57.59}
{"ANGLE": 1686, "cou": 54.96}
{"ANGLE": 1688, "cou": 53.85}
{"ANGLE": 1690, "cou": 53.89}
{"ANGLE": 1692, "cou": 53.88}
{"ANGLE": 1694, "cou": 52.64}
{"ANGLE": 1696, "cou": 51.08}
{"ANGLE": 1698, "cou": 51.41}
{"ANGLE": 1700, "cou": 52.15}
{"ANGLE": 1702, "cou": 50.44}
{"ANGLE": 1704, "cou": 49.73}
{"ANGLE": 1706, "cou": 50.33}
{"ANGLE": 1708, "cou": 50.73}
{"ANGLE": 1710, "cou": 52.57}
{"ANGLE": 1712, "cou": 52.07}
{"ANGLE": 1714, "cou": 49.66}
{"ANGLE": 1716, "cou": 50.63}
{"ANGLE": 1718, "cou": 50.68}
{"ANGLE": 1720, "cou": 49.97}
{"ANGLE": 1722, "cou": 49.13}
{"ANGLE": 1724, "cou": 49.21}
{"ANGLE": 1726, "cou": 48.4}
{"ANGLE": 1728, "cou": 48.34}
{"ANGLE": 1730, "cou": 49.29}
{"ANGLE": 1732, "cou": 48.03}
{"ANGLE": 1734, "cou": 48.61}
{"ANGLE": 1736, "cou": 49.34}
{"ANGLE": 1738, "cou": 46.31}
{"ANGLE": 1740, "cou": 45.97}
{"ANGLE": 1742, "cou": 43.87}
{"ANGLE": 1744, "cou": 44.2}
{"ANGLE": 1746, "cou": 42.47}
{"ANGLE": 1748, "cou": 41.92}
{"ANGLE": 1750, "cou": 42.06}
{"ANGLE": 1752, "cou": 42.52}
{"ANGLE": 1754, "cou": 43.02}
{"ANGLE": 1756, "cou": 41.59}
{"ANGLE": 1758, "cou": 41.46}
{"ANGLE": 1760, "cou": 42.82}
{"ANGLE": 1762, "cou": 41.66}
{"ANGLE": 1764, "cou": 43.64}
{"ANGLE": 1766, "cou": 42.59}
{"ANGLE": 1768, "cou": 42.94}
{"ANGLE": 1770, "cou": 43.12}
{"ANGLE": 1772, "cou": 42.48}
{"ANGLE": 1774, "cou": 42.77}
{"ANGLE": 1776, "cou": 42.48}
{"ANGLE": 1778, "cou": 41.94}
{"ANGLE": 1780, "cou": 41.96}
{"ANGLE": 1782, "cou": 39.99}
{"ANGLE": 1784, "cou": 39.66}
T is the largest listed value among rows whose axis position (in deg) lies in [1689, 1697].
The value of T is 53.89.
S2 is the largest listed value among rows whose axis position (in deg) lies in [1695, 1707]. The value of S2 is 52.15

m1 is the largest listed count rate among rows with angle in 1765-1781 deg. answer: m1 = 43.12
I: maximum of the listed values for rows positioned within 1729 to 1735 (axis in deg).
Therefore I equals 49.29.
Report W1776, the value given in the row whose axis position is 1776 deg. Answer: 42.48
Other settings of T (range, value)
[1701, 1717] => 52.57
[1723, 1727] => 49.21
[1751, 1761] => 43.02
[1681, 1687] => 59.18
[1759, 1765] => 43.64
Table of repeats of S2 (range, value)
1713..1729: 50.68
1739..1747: 45.97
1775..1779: 42.48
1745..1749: 42.47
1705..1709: 50.73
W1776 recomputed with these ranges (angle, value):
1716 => 50.63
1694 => 52.64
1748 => 41.92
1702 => 50.44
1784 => 39.66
